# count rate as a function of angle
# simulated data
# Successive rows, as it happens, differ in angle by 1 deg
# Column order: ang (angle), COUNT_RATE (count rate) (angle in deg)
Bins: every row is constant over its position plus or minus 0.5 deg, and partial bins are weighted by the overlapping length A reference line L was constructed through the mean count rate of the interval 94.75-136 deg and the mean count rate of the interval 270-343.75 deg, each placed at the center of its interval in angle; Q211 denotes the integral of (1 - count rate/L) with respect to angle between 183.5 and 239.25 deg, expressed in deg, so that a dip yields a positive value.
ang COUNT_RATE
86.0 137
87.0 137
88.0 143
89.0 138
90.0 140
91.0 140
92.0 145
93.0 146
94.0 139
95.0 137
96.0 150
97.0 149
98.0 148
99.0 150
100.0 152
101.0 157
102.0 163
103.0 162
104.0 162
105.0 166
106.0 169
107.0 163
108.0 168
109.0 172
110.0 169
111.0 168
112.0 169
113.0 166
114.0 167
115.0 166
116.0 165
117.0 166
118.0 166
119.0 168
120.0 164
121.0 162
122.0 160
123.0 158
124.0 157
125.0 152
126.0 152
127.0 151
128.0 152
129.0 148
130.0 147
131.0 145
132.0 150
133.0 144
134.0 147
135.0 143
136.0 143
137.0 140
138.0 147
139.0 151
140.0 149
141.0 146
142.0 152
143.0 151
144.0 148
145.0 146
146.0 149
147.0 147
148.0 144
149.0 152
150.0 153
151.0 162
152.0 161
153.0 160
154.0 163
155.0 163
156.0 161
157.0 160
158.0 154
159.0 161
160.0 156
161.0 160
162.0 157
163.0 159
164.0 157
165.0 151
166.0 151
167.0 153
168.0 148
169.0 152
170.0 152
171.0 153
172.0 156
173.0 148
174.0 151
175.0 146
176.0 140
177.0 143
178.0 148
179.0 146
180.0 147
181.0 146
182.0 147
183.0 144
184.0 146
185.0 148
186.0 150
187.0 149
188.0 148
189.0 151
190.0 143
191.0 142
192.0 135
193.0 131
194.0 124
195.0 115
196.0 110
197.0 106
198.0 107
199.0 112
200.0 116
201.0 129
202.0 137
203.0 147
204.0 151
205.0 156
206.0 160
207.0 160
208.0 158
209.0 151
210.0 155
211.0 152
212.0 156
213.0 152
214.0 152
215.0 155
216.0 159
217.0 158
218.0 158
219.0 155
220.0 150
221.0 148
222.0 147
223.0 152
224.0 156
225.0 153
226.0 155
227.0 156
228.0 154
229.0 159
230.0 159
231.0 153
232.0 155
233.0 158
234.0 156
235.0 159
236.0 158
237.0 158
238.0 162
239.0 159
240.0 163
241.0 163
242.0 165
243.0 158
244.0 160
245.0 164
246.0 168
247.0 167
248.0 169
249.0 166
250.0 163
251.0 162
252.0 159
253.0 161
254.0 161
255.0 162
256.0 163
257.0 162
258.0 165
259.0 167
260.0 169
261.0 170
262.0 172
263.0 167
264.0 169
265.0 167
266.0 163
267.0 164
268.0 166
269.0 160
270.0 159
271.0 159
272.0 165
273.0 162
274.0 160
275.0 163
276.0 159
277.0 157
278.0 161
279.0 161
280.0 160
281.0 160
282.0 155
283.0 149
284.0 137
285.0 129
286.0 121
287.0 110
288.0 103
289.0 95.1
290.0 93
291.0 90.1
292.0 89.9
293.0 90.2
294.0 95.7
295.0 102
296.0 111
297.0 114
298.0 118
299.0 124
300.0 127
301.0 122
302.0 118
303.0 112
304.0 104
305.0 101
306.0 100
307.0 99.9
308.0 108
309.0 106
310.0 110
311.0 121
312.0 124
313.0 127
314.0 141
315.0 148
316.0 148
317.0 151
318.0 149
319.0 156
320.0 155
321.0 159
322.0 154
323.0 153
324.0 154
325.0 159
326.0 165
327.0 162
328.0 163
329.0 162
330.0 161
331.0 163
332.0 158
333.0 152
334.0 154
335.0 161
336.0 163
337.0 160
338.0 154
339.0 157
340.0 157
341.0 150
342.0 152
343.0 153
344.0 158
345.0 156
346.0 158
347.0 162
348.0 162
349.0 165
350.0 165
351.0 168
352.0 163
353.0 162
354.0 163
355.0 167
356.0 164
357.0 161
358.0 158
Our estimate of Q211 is 0.2 deg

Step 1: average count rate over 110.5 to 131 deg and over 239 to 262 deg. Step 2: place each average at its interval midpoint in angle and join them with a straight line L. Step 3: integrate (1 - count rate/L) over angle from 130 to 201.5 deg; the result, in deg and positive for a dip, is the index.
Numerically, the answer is 6.8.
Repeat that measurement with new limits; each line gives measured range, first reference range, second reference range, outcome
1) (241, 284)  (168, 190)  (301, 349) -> -4.8 deg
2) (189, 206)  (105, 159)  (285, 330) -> 1.7 deg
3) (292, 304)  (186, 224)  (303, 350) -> 2.9 deg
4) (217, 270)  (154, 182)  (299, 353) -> -4.1 deg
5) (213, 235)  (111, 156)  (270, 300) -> -2.2 deg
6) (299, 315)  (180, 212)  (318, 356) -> 4.0 deg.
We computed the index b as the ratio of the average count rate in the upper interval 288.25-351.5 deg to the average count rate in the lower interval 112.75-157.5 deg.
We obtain 0.9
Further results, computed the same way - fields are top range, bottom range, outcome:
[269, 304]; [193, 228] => 0.90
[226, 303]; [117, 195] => 0.99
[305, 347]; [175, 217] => 1.03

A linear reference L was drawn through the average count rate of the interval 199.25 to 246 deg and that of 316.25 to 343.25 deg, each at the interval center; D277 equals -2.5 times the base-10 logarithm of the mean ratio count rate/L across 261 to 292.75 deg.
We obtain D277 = 0.07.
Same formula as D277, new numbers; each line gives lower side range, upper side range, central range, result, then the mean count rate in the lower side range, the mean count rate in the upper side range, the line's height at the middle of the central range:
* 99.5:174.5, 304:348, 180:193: 0.060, 156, 146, 153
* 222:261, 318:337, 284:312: 0.413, 160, 158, 159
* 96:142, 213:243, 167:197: 0.098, 157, 156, 157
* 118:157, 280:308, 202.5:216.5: -0.147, 153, 114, 135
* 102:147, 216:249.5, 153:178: 0.022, 156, 158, 157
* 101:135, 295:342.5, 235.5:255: -0.109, 160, 139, 147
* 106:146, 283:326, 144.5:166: -0.038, 156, 123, 151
